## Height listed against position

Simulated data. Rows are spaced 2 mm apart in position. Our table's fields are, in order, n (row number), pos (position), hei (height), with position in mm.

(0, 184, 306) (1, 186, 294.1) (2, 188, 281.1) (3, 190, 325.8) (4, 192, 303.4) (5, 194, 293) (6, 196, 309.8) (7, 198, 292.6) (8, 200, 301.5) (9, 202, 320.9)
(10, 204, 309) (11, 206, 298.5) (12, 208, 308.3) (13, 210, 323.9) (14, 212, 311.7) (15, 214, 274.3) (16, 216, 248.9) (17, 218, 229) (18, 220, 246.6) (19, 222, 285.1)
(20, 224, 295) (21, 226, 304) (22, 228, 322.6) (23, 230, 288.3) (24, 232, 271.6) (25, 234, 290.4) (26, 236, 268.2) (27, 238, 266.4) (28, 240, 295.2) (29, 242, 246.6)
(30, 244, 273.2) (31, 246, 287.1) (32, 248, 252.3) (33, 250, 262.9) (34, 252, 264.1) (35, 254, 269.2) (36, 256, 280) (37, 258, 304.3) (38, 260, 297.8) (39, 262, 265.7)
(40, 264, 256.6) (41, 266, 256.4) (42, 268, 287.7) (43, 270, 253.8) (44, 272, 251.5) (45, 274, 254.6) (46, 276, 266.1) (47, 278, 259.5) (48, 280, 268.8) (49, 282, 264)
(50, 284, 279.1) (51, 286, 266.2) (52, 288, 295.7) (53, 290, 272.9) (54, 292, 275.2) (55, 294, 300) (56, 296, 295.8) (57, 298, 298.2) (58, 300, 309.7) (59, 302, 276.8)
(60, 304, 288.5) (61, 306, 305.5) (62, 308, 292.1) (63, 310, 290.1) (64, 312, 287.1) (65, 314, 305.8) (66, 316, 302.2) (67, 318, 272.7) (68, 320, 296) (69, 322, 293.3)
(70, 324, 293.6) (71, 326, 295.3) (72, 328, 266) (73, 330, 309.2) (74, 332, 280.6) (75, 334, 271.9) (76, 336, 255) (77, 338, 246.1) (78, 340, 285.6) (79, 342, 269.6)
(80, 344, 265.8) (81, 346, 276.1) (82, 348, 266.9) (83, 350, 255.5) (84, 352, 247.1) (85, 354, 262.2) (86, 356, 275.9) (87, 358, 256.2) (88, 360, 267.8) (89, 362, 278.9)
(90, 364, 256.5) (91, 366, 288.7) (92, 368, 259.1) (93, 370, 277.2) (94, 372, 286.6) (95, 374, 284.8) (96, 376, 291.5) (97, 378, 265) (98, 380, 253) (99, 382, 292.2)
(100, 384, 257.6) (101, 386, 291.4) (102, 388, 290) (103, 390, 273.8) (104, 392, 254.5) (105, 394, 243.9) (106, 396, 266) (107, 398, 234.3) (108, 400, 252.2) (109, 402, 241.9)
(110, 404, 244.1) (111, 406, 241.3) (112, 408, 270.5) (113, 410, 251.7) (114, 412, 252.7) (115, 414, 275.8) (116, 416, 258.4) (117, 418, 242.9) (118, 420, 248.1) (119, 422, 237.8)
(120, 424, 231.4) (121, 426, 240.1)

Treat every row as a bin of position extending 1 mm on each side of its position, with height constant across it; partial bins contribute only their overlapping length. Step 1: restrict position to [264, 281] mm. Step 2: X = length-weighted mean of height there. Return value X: 262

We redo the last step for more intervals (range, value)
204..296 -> 277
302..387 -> 278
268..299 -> 274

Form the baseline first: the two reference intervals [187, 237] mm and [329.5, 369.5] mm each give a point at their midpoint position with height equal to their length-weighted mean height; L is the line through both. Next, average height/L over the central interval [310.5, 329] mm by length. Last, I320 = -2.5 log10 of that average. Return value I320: -0.064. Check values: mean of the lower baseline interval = 292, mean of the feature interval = 290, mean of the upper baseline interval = 268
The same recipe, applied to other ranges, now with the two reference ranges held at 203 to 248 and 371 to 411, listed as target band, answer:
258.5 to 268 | 0.02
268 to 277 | 0.07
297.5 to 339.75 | -0.06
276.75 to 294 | 0.01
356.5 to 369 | 0.00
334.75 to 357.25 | 0.02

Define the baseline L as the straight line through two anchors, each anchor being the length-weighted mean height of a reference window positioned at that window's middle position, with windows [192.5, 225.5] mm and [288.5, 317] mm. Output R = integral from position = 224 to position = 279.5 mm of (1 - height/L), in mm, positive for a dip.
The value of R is 3.3 mm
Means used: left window 291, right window 293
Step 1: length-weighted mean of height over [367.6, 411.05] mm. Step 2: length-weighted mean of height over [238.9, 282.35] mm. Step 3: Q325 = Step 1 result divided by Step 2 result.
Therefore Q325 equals 0.98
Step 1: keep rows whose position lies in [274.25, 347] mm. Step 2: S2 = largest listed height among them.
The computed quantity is 309.7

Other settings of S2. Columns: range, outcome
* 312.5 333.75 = 309.2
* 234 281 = 304.3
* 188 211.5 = 325.8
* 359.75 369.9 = 288.7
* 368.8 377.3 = 291.5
